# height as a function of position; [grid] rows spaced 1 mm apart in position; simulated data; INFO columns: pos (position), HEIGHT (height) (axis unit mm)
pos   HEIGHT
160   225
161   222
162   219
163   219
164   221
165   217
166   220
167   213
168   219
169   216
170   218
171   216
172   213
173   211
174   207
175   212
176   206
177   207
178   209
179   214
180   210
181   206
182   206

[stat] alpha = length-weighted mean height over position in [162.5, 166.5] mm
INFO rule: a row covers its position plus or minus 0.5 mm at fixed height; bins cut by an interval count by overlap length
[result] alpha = 219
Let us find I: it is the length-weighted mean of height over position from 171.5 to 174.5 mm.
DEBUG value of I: 210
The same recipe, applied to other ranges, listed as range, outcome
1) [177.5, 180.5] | 211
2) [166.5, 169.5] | 216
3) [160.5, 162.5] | 220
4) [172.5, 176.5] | 209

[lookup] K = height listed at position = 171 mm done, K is 216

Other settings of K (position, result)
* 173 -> 211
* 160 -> 225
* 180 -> 210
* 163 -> 219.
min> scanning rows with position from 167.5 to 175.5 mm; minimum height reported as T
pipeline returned 207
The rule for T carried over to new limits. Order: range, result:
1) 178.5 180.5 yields 210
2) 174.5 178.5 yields 206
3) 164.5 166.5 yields 217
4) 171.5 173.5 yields 211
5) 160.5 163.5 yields 219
